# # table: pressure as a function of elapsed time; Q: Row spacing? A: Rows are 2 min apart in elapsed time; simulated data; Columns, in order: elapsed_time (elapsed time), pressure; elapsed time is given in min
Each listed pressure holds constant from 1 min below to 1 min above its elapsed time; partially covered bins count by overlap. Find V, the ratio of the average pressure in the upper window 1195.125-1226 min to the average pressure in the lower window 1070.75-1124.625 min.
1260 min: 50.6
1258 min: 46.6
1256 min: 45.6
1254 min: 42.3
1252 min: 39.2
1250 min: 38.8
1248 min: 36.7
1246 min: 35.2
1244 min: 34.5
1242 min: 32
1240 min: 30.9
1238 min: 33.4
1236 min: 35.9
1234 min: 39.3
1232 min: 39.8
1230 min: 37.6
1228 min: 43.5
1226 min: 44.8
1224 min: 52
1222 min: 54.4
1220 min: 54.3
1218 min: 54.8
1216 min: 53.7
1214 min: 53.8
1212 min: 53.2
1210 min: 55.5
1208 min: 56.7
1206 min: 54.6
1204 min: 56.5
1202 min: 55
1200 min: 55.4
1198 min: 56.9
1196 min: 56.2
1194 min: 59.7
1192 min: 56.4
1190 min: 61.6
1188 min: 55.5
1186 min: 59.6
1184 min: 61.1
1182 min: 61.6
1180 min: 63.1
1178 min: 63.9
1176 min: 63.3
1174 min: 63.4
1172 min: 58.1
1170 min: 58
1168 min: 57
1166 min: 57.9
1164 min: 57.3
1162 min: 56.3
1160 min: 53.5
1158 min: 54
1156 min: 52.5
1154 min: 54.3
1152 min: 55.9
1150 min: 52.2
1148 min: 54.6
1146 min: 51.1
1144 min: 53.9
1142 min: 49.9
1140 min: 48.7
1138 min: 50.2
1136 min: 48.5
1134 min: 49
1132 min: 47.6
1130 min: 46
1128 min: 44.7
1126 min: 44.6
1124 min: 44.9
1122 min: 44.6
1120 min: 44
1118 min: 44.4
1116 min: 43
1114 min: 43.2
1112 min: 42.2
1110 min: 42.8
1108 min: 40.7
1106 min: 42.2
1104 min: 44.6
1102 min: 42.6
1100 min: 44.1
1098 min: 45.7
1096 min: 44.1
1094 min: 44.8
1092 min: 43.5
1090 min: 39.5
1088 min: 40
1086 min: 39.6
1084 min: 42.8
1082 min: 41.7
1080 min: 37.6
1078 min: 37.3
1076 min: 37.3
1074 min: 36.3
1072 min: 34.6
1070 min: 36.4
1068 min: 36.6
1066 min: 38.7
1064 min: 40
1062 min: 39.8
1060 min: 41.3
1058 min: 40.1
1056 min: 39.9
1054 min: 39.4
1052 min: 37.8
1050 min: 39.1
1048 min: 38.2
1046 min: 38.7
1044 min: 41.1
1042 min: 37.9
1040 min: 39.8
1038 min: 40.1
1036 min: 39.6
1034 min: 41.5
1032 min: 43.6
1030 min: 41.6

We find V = 1.31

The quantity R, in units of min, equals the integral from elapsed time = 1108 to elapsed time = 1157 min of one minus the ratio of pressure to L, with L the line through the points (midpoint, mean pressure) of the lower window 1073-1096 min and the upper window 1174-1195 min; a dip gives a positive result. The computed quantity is 2.2 min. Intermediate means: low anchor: 40.2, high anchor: 60.7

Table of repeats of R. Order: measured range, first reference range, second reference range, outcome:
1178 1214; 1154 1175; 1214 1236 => -4.1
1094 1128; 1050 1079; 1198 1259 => -2.8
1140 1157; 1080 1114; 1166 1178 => 0.6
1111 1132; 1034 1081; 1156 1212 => 1.8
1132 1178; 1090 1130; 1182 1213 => -3.6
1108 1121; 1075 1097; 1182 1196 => 0.8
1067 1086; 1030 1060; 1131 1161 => 2.5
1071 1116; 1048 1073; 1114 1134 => 0.7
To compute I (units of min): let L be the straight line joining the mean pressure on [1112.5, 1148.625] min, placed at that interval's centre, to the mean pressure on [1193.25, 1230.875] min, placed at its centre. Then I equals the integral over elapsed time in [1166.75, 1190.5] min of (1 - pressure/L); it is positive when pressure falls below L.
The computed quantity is -4.6 min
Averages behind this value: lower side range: 47.2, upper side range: 53.1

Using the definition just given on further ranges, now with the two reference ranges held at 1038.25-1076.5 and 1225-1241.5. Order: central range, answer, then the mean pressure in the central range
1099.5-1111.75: -1.4 min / 42.7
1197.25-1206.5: -4.3 min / 55.7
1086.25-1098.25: -1.3 min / 42.6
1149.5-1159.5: -4.1 min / 53.8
